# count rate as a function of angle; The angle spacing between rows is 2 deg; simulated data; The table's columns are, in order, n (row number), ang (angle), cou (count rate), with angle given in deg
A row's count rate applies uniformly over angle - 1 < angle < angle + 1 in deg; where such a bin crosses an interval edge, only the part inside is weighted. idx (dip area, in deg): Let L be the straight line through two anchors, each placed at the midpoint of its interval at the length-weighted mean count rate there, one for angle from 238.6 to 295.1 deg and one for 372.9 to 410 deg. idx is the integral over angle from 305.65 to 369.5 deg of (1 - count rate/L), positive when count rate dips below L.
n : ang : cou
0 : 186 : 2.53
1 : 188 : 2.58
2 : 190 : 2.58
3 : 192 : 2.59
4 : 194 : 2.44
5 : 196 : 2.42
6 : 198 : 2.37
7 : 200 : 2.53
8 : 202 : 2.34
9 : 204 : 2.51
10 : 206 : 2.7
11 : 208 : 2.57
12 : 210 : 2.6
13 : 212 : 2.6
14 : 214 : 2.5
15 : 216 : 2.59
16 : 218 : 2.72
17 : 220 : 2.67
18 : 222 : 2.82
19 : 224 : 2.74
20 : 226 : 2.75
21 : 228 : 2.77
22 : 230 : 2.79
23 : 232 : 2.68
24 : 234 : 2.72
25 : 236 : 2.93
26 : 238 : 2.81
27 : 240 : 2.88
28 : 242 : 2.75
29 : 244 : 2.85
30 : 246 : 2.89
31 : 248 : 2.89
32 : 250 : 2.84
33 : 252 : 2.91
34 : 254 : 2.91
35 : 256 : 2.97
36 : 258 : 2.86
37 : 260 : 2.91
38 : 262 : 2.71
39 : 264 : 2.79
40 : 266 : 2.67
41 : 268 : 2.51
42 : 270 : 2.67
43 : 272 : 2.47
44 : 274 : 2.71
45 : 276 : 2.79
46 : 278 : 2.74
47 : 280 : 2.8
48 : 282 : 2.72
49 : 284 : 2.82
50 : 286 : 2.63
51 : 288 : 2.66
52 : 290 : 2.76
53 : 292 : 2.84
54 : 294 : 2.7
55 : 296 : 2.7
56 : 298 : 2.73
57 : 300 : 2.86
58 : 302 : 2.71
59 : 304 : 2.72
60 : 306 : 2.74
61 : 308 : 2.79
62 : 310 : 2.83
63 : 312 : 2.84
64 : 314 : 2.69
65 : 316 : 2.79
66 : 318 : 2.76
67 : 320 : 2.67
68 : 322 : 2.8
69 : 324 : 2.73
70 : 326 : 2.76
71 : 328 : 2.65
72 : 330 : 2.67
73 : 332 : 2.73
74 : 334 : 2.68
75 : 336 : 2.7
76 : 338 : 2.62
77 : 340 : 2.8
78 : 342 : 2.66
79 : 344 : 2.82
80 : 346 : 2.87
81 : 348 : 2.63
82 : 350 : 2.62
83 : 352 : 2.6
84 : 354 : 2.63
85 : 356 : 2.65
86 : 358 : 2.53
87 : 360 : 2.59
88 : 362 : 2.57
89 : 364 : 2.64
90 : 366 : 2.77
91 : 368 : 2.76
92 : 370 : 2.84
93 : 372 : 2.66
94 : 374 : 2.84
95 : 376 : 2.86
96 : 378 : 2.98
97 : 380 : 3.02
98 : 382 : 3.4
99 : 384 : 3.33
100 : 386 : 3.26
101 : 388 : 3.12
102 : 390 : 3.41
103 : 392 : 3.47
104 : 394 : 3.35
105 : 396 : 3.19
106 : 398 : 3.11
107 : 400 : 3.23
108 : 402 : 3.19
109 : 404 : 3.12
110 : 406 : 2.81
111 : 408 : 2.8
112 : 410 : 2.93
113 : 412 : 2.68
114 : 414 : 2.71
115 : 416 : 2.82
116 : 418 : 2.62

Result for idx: 5.8 deg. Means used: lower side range 2.77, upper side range 3.13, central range 2.71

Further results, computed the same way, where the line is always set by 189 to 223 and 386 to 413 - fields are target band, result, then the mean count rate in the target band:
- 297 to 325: 0.98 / 2.76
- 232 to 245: -0.77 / 2.81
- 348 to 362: 1.80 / 2.6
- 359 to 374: 1.59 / 2.7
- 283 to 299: 0.42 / 2.73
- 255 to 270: -0.25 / 2.77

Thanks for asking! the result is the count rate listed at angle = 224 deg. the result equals 2.74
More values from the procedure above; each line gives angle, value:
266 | 2.67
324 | 2.73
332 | 2.73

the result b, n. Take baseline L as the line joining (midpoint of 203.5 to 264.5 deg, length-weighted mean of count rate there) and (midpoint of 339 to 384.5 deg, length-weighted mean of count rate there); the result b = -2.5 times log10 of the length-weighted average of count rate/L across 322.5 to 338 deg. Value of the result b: 0.03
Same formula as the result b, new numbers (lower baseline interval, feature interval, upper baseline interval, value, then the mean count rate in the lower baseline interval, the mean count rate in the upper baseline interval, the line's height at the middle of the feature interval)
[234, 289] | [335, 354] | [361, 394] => 0.09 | 2.78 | 3.01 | 2.94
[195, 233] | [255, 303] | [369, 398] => 0.03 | 2.61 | 3.12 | 2.81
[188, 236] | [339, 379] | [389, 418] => 0.09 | 2.61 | 3.04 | 2.94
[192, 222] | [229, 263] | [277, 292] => -0.08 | 2.55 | 2.74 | 2.65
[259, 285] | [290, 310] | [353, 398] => 0.01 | 2.72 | 2.95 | 2.78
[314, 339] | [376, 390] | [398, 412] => -0.09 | 2.71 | 3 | 2.92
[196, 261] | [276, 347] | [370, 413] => 0.06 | 2.73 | 3.08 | 2.91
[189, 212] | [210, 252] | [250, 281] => -0.05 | 2.52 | 2.76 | 2.63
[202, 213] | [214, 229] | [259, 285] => -0.04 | 2.57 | 2.72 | 2.6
